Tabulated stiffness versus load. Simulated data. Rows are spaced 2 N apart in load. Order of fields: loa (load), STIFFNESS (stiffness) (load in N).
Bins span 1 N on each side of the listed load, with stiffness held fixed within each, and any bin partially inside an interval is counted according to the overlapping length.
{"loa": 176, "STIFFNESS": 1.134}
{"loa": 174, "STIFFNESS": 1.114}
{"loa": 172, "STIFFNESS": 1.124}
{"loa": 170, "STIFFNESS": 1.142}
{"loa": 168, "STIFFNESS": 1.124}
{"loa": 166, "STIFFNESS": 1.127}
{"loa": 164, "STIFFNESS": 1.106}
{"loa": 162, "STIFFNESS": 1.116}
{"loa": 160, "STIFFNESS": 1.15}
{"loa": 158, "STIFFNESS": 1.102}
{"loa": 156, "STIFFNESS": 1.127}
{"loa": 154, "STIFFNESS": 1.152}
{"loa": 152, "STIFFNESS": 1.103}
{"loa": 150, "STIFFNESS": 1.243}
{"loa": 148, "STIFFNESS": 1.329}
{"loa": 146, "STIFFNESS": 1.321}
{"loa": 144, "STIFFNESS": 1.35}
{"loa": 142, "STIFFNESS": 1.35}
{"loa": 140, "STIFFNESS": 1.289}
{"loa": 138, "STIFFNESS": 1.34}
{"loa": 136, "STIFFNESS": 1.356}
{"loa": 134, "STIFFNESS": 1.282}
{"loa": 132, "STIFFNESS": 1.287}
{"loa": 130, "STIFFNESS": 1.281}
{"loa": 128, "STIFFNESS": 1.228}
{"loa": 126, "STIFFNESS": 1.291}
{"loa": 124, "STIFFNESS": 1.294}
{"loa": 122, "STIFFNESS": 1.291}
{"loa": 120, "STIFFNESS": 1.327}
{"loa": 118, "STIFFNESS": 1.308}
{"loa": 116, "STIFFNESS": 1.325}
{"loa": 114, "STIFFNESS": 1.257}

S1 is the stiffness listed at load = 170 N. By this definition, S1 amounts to 1.142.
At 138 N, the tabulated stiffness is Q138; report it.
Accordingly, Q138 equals 1.34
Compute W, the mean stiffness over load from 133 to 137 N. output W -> 1.32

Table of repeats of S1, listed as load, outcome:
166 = 1.127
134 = 1.282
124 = 1.294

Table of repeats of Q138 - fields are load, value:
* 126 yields 1.291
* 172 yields 1.124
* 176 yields 1.134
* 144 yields 1.35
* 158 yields 1.102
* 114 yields 1.257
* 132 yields 1.287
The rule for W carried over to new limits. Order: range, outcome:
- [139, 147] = 1.33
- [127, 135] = 1.27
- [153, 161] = 1.13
